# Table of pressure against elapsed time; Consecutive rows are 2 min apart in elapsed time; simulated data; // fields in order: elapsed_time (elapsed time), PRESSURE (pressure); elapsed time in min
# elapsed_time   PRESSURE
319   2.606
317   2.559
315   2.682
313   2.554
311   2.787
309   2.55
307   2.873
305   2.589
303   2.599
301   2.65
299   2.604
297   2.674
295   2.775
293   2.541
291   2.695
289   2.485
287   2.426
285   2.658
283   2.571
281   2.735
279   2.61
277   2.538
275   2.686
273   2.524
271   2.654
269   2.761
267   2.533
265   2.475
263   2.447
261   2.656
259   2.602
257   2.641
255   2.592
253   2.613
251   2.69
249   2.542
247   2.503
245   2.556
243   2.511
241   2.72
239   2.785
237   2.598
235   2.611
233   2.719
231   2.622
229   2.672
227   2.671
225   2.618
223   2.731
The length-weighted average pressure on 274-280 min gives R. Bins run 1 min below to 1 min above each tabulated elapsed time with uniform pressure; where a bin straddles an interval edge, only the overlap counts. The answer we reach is 2.61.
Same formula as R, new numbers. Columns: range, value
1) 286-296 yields 2.58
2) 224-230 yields 2.65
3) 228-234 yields 2.67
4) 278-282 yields 2.67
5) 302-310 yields 2.65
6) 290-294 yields 2.62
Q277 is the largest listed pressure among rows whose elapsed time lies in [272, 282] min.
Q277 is 2.735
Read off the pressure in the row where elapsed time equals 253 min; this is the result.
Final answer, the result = 2.613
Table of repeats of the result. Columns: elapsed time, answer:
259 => 2.602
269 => 2.761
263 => 2.447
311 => 2.787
